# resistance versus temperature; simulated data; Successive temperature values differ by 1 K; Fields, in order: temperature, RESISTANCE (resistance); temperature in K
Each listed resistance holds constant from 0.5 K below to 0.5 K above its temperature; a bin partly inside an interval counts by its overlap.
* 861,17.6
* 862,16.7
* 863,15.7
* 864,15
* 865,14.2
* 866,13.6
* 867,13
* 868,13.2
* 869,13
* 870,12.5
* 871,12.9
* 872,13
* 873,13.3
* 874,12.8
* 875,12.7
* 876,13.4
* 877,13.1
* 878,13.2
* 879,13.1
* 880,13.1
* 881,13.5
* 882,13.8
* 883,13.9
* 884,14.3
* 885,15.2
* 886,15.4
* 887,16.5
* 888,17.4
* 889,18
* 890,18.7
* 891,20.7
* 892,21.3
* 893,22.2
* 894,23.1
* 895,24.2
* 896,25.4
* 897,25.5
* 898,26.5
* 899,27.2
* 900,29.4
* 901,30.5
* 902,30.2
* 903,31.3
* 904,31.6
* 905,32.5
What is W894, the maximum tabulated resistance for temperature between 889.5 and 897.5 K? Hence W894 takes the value 25.5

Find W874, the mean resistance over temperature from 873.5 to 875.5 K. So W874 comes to 12.8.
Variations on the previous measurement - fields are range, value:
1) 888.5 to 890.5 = 18.4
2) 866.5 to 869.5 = 13.1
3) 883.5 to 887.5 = 15.4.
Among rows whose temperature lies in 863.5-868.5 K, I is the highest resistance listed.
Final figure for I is 15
